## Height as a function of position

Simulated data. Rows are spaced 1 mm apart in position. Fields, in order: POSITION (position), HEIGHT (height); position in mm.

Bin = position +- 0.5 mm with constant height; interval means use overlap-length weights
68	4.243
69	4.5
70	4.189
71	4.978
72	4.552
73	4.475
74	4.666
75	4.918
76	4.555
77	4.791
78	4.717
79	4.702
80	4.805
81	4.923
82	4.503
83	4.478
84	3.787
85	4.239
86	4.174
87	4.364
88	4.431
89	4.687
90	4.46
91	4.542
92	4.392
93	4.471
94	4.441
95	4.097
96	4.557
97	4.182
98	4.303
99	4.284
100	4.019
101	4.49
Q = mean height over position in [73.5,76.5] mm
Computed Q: 4.71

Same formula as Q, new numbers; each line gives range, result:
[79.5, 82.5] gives 4.74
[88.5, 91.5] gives 4.56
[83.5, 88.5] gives 4.2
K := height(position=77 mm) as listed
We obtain 4.791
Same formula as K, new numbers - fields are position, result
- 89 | 4.687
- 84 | 3.787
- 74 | 4.666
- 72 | 4.552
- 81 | 4.923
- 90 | 4.46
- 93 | 4.471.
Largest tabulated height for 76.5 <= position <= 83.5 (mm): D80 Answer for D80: 4.923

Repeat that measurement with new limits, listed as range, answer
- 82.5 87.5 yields 4.478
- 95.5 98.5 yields 4.557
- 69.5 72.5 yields 4.978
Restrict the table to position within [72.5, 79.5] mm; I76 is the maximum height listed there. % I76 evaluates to 4.918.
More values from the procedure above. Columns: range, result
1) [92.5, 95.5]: 4.471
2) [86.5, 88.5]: 4.431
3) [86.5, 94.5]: 4.687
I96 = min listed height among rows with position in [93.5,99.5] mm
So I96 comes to 4.097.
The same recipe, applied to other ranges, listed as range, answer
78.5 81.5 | 4.702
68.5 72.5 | 4.189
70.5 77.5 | 4.475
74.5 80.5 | 4.555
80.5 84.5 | 3.787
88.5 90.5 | 4.46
